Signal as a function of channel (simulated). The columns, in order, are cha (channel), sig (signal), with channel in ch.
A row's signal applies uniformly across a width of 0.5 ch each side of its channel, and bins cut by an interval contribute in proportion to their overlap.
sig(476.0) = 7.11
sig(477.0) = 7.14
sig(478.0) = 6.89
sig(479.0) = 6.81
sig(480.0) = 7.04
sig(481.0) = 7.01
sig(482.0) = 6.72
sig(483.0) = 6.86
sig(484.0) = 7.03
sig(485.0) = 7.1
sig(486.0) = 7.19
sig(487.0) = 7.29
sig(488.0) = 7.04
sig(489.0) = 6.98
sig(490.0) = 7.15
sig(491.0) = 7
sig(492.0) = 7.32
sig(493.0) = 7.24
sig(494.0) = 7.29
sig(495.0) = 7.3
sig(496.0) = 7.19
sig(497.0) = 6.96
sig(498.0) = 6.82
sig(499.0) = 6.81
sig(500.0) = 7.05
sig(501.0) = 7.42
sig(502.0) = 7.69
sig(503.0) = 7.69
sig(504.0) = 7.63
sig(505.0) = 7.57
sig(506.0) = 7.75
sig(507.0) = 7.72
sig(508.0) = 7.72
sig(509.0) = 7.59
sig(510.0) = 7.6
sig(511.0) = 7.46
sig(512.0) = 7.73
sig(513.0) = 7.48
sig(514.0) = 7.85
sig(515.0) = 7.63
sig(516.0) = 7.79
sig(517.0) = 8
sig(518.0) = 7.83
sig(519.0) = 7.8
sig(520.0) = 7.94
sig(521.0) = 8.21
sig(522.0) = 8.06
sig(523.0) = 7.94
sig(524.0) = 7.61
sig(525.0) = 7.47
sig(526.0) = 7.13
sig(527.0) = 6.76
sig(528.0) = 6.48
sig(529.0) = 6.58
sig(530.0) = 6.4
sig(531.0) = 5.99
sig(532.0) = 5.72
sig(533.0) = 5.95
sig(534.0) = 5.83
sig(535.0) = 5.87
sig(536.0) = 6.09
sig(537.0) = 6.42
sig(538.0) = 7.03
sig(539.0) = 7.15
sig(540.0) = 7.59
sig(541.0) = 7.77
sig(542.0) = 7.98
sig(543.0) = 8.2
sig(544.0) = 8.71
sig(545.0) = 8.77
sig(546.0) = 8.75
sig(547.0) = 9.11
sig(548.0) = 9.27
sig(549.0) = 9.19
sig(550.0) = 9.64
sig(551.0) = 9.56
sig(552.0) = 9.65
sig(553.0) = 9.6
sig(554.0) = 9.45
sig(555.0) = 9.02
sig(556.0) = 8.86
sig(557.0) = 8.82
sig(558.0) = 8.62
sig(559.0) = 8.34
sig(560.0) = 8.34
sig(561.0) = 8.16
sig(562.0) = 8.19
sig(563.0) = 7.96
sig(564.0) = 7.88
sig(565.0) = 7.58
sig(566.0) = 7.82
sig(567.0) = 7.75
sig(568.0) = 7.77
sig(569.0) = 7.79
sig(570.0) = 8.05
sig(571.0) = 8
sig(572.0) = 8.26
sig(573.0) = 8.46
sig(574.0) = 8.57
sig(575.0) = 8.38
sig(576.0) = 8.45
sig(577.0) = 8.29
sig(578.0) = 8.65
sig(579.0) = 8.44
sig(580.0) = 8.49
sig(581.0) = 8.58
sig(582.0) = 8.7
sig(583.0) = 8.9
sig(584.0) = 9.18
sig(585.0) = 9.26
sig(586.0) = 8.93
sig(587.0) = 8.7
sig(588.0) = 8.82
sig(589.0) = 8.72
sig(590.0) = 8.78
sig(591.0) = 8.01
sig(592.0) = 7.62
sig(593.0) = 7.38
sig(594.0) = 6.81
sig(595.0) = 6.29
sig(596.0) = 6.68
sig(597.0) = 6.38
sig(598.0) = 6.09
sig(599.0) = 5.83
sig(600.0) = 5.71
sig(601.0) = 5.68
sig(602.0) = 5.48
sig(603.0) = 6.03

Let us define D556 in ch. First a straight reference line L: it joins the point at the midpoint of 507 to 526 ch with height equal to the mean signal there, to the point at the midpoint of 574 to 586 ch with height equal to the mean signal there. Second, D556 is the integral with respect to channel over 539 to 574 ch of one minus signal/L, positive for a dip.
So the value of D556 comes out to -0.7 ch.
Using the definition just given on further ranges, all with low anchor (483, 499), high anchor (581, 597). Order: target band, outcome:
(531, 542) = 1.5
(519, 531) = 0.3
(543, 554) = -2.1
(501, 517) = -0.8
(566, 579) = -0.4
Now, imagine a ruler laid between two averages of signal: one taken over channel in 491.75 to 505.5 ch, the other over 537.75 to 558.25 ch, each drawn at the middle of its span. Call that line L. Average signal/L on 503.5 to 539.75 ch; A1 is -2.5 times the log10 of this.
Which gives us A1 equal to 0.10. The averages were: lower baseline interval 7.28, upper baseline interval 8.72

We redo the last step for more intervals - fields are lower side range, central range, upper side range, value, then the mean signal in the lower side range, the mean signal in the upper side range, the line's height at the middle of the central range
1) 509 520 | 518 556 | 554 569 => 0.030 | 7.72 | 8.25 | 7.97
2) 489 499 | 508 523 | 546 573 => -0.027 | 7.12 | 8.57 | 7.59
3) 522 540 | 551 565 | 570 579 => -0.128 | 6.68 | 8.37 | 7.73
